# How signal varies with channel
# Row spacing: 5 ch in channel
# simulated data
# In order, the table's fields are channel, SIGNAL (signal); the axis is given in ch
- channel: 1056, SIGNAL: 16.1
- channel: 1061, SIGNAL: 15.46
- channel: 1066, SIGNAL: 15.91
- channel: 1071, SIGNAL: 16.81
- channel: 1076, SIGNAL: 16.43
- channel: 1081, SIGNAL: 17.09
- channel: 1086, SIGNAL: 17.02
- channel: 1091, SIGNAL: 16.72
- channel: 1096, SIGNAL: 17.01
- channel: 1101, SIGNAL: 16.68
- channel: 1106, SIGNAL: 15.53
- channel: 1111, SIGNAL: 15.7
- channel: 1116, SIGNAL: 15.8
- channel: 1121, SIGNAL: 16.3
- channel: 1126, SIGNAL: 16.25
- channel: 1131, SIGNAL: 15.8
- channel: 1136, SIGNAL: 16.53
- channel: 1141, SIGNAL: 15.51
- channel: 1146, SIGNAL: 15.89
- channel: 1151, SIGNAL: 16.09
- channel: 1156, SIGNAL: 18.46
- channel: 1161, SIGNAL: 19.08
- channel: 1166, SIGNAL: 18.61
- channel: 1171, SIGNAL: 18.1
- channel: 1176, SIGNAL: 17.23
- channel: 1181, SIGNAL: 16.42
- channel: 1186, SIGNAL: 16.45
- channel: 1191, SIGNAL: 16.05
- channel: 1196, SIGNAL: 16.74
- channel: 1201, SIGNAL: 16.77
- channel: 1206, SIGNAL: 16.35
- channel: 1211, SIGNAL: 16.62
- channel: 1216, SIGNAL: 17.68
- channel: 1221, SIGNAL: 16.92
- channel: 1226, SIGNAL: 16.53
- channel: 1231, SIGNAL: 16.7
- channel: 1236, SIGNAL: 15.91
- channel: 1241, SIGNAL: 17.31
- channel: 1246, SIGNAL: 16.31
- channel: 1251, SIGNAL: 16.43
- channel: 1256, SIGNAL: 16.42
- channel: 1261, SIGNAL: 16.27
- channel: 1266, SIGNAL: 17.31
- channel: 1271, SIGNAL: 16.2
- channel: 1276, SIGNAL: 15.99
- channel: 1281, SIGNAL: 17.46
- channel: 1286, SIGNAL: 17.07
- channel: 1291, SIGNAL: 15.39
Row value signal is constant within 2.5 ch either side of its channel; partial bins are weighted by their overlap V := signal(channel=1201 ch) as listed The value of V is 16.77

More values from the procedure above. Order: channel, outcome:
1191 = 16.05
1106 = 15.53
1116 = 15.8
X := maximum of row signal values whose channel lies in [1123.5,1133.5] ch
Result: 16.25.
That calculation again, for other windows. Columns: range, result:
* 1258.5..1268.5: 17.31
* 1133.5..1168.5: 19.08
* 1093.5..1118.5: 17.01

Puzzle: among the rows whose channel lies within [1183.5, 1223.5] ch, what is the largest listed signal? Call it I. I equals 17.68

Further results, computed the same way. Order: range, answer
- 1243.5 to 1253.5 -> 16.43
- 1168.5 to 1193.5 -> 18.1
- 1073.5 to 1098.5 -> 17.09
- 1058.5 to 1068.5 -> 15.91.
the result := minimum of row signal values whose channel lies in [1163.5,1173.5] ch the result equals 18.1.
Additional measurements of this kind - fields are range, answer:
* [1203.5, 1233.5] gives 16.35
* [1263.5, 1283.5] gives 15.99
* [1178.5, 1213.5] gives 16.05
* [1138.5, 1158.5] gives 15.51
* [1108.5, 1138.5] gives 15.7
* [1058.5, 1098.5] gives 15.46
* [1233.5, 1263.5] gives 15.91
